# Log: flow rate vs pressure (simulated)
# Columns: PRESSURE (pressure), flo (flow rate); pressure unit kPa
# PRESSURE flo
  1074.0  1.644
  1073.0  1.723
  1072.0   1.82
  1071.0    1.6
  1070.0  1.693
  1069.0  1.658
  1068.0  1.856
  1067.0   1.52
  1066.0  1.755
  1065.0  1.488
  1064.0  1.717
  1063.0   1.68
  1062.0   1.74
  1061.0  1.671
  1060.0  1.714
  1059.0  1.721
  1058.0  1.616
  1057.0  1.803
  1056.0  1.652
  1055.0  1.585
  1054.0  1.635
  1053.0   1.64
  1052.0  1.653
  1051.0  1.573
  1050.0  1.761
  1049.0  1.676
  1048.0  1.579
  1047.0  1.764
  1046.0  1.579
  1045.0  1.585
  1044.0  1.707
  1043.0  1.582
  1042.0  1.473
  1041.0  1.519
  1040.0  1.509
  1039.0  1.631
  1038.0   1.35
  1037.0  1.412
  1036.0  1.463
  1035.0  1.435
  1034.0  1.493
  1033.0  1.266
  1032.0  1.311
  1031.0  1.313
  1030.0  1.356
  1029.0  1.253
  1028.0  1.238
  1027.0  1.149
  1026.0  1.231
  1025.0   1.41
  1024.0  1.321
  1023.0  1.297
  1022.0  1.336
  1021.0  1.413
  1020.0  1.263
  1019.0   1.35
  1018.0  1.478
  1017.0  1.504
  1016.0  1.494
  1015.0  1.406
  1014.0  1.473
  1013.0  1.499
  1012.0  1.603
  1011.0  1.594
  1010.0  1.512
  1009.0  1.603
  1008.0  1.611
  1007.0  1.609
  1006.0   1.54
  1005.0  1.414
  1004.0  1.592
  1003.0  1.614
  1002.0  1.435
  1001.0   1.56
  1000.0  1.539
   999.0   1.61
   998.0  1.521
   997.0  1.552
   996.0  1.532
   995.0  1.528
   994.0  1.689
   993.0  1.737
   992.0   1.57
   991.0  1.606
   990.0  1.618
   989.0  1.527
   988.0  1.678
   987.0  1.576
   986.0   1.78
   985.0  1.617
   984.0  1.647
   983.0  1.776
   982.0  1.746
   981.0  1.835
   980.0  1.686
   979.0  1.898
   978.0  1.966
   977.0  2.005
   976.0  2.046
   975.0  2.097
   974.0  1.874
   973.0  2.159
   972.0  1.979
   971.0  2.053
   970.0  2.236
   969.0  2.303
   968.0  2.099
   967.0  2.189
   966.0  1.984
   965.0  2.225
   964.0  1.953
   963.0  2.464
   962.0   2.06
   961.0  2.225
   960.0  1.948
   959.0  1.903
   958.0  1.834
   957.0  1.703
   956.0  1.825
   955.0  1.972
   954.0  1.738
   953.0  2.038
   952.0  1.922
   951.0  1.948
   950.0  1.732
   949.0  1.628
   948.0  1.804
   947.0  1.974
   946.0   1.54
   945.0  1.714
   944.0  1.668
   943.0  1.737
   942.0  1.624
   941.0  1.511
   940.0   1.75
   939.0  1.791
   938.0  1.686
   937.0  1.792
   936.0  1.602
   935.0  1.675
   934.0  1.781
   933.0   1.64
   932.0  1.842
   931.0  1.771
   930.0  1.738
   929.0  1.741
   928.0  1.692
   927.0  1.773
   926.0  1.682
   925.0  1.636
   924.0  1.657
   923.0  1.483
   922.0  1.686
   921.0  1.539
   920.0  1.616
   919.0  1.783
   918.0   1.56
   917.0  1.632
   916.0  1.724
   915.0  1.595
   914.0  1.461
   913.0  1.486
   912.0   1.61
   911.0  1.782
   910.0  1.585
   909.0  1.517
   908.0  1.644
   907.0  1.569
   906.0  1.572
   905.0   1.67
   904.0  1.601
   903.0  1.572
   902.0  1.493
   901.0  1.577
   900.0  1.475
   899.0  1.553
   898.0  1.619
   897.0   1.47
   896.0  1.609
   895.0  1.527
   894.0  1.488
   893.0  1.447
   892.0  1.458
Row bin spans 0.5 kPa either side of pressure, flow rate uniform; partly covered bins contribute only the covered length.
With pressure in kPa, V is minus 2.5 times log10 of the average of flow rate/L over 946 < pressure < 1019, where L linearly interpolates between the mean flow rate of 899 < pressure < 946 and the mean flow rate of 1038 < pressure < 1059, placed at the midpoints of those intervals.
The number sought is -0.09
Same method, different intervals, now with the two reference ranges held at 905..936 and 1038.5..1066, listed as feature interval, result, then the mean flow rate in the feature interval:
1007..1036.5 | 0.17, 1.41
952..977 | -0.23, 2.03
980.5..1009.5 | 0.02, 1.61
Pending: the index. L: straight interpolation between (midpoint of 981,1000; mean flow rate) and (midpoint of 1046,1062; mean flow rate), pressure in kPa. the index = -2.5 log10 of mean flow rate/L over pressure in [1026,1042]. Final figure 0.20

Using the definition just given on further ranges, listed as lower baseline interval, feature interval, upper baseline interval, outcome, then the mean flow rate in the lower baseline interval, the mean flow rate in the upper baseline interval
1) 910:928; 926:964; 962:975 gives 0.049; 1.63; 2.12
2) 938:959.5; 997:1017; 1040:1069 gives 0.113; 1.78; 1.65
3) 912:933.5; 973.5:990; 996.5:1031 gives -0.177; 1.65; 1.45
